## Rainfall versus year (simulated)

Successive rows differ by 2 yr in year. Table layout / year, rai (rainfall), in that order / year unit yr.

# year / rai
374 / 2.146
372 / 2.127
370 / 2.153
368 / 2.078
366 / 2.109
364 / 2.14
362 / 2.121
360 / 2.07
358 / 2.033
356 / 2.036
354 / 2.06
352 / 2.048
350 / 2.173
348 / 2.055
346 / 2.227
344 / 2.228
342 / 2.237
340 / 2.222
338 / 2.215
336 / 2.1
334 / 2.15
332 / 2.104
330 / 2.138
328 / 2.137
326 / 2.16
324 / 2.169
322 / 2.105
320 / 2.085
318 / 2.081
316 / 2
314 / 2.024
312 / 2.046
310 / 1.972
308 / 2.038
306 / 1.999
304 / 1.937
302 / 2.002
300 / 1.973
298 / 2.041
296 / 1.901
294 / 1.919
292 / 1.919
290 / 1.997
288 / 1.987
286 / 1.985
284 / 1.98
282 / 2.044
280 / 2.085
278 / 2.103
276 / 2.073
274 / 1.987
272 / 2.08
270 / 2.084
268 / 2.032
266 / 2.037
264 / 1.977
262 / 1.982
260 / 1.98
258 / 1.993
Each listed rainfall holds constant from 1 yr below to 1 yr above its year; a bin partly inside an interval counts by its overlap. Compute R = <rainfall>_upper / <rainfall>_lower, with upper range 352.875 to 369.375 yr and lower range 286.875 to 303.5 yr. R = 1.06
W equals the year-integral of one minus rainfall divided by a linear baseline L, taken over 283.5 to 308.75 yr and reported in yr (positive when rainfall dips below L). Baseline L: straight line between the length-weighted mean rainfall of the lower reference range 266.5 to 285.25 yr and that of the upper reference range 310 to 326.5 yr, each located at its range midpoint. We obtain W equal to 1.1 yr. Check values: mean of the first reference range 2.05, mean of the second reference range 2.07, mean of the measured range 1.97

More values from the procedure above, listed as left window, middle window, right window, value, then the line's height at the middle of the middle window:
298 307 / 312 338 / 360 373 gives -1.0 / 2.03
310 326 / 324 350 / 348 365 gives -1.1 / 2.08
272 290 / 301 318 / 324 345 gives 0.8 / 2.1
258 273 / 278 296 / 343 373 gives 0.5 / 2.04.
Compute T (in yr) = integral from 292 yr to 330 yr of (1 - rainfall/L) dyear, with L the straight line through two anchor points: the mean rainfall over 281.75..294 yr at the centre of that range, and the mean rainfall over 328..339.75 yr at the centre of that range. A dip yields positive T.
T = 0.55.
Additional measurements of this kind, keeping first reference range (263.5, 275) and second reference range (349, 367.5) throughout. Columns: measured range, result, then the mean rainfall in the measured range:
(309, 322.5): 0.1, 2.04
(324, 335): -0.4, 2.14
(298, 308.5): 0.3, 1.99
